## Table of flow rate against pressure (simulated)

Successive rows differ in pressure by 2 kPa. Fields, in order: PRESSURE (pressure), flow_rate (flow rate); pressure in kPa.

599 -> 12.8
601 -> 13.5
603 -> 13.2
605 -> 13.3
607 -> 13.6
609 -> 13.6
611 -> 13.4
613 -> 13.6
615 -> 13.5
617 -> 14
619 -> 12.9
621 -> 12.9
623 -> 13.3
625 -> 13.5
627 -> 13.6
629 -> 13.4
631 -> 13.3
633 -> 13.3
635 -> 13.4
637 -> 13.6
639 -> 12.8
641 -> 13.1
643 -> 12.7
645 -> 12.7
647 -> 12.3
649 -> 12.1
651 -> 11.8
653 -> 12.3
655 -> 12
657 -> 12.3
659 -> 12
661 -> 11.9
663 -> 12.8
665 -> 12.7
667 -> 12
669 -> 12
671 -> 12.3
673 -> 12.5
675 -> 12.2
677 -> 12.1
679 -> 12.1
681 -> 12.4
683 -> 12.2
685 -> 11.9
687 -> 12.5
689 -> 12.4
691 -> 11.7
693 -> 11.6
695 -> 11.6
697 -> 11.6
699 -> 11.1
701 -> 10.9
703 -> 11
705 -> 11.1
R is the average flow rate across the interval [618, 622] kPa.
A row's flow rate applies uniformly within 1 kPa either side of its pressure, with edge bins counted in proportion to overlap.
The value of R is 12.9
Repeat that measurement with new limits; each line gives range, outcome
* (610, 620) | 13.5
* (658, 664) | 12.2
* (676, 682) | 12.2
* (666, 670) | 12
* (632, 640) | 13.3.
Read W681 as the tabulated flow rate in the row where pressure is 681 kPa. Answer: 12.4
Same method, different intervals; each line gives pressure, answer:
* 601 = 13.5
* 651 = 11.8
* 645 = 12.7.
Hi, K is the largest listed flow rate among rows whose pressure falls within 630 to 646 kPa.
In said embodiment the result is 13.6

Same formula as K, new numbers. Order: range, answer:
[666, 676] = 12.5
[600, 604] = 13.5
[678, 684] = 12.4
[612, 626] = 14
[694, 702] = 11.6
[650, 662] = 12.3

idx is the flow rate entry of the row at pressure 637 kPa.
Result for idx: 13.6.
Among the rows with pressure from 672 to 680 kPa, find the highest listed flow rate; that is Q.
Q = 12.5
